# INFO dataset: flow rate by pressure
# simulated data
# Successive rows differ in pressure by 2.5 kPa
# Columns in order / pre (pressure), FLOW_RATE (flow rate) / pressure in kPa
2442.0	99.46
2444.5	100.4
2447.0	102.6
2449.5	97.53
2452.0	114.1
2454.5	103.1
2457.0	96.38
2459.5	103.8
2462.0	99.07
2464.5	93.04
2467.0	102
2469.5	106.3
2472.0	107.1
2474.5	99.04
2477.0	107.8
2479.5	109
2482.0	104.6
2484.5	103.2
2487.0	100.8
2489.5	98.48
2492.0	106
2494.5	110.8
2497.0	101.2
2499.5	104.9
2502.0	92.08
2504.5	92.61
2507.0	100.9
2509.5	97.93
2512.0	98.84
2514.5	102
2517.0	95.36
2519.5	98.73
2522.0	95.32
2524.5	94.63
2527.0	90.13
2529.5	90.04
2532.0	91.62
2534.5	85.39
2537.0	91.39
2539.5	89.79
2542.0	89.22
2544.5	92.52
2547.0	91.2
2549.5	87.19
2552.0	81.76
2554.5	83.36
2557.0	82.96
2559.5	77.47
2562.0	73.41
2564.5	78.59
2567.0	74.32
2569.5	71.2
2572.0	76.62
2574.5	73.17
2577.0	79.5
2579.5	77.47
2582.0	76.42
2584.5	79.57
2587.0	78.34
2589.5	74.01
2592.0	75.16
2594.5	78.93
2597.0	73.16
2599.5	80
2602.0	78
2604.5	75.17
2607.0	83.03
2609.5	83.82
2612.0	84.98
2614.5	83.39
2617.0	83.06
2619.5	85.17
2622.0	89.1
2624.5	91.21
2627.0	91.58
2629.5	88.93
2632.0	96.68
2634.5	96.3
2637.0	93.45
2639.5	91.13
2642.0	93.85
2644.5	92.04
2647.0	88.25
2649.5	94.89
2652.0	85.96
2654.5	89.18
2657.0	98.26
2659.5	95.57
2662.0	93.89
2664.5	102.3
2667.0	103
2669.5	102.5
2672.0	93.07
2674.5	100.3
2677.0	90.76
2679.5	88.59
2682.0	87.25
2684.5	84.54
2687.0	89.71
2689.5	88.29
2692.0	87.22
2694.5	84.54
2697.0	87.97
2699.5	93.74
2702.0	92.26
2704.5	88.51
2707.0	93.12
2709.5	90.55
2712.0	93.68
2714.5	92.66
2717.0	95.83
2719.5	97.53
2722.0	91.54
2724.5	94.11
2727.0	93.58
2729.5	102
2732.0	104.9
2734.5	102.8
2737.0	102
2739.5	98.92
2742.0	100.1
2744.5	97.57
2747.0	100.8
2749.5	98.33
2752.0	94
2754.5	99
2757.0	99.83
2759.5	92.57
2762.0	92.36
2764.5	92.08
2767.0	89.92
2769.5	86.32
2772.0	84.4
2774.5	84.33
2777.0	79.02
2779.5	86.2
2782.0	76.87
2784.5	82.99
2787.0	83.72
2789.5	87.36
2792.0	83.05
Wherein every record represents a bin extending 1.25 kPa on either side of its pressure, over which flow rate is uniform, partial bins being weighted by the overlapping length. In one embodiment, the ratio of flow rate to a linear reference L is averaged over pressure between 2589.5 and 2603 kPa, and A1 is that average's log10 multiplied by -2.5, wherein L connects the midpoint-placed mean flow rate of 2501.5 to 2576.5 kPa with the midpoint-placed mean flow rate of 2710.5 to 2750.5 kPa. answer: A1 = 0.183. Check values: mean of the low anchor 87.9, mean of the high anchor 97.8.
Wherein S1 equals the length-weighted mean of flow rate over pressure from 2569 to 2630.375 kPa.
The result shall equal 80.5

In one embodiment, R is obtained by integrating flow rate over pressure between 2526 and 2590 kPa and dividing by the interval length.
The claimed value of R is 82.2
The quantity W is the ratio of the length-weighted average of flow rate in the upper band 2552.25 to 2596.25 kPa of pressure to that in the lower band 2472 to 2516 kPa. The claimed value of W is 0.8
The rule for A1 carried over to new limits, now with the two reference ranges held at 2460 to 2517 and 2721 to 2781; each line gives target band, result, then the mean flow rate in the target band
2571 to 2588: 0.27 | 77.3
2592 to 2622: 0.21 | 80.9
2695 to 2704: 0.06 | 90.5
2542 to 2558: 0.15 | 86.8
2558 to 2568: 0.29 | 76.2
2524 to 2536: 0.12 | 90.1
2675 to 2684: 0.08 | 89.5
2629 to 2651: 0.05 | 92.9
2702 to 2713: 0.05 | 91.5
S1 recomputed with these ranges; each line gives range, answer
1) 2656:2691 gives 94.1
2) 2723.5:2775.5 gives 95.8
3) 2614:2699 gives 91.6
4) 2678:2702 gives 88.2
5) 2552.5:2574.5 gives 77.2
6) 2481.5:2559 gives 94.7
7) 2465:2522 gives 102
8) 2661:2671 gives 100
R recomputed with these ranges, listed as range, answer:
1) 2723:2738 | 99.7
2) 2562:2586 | 76.2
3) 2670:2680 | 94.2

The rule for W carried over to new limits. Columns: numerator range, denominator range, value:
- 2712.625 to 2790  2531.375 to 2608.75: 1.16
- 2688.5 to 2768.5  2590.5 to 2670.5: 1.07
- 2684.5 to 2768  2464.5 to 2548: 0.96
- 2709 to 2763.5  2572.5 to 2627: 1.21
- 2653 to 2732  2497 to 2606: 1.09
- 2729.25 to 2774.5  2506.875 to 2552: 1.03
